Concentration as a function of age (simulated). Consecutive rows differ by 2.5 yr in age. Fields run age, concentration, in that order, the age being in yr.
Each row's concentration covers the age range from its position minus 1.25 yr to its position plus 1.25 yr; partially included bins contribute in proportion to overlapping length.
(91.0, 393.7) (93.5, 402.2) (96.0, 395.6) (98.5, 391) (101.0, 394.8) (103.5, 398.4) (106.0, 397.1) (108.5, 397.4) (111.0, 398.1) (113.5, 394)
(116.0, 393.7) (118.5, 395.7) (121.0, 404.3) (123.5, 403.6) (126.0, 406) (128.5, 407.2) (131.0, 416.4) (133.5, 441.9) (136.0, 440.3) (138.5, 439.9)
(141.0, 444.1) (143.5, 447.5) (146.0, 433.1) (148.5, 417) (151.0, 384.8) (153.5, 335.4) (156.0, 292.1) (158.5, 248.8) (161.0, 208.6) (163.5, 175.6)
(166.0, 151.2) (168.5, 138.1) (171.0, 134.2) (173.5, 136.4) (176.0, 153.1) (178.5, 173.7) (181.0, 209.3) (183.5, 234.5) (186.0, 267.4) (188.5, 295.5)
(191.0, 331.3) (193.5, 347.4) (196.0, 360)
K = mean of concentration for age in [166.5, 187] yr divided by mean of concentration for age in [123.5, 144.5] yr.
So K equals 0.4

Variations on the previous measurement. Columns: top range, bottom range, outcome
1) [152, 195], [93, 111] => 0.57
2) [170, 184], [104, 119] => 0.43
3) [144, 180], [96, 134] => 0.61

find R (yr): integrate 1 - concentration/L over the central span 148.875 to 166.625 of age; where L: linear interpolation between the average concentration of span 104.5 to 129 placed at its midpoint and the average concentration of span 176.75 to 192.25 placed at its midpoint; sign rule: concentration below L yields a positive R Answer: 2.5 yr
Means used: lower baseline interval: 399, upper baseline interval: 249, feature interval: 268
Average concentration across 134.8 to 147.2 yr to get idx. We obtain 441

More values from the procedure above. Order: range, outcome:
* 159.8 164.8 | 192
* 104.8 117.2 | 396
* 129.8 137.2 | 433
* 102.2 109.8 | 398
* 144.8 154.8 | 392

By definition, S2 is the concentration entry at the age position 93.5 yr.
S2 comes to 402.2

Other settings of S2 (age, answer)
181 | 209.3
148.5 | 417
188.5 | 295.5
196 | 360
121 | 404.3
